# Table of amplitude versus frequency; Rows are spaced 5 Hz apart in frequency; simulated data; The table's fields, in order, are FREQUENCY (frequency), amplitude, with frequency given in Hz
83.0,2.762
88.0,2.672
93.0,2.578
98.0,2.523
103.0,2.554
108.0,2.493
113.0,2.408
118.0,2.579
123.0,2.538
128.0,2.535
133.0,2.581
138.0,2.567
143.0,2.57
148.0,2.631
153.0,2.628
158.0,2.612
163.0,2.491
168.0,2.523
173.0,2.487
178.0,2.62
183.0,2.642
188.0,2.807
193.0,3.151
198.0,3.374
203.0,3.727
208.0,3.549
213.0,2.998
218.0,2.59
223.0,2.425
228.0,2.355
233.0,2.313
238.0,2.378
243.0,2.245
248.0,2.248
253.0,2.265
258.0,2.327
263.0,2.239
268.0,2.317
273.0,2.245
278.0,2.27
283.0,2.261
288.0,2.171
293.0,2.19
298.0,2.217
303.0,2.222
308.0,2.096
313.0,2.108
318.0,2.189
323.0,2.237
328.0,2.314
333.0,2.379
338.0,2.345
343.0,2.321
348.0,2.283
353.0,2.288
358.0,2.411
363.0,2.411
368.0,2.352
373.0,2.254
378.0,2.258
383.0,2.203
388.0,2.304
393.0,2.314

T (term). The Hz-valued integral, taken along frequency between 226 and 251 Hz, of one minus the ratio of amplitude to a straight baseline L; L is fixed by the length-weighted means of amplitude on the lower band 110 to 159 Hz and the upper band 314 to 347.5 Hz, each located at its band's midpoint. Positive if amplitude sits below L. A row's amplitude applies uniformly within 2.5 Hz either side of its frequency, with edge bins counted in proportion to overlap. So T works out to 1.2 Hz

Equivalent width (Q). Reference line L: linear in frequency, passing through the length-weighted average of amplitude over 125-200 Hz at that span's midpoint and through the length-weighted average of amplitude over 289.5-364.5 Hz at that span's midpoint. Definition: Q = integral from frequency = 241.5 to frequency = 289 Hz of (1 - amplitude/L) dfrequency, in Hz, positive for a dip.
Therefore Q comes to 3.1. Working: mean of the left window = 2.68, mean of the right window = 2.26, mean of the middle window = 2.26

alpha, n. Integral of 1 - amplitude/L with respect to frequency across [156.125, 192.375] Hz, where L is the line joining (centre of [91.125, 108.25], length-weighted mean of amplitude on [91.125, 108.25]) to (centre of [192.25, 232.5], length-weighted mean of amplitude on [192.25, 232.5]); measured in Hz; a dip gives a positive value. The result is 2.7 Hz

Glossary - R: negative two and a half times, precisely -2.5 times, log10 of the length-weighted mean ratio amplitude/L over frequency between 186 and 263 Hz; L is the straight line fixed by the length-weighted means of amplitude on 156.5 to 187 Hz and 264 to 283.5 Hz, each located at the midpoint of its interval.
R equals -0.12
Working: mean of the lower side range 2.57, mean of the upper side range 2.27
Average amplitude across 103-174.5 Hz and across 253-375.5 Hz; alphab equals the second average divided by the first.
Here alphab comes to 0.9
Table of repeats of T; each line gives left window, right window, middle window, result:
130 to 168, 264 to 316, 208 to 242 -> -2.7 Hz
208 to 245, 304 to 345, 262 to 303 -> 2.4 Hz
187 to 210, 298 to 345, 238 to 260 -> 4.7 Hz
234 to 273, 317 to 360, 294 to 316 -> 1.3 Hz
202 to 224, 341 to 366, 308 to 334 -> 2.9 Hz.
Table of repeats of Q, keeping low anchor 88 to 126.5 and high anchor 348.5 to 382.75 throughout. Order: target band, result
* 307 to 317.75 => 1.1 Hz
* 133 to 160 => -1.1 Hz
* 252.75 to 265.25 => 0.7 Hz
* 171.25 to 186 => -0.7 Hz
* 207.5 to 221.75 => -2.8 Hz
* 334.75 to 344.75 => 0.0 Hz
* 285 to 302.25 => 1.3 Hz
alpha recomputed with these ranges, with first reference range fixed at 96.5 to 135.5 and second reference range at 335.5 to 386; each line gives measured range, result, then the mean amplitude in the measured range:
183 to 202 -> -4.9 Hz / 3.1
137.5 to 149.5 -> -0.4 Hz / 2.59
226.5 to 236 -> 0.4 Hz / 2.33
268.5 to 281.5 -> 0.7 Hz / 2.27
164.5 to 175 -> -0.1 Hz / 2.5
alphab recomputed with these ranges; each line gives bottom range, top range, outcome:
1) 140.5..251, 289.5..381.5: 0.84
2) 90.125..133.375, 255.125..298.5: 0.89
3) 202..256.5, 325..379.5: 0.89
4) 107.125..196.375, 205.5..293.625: 0.92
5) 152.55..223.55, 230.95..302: 0.79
